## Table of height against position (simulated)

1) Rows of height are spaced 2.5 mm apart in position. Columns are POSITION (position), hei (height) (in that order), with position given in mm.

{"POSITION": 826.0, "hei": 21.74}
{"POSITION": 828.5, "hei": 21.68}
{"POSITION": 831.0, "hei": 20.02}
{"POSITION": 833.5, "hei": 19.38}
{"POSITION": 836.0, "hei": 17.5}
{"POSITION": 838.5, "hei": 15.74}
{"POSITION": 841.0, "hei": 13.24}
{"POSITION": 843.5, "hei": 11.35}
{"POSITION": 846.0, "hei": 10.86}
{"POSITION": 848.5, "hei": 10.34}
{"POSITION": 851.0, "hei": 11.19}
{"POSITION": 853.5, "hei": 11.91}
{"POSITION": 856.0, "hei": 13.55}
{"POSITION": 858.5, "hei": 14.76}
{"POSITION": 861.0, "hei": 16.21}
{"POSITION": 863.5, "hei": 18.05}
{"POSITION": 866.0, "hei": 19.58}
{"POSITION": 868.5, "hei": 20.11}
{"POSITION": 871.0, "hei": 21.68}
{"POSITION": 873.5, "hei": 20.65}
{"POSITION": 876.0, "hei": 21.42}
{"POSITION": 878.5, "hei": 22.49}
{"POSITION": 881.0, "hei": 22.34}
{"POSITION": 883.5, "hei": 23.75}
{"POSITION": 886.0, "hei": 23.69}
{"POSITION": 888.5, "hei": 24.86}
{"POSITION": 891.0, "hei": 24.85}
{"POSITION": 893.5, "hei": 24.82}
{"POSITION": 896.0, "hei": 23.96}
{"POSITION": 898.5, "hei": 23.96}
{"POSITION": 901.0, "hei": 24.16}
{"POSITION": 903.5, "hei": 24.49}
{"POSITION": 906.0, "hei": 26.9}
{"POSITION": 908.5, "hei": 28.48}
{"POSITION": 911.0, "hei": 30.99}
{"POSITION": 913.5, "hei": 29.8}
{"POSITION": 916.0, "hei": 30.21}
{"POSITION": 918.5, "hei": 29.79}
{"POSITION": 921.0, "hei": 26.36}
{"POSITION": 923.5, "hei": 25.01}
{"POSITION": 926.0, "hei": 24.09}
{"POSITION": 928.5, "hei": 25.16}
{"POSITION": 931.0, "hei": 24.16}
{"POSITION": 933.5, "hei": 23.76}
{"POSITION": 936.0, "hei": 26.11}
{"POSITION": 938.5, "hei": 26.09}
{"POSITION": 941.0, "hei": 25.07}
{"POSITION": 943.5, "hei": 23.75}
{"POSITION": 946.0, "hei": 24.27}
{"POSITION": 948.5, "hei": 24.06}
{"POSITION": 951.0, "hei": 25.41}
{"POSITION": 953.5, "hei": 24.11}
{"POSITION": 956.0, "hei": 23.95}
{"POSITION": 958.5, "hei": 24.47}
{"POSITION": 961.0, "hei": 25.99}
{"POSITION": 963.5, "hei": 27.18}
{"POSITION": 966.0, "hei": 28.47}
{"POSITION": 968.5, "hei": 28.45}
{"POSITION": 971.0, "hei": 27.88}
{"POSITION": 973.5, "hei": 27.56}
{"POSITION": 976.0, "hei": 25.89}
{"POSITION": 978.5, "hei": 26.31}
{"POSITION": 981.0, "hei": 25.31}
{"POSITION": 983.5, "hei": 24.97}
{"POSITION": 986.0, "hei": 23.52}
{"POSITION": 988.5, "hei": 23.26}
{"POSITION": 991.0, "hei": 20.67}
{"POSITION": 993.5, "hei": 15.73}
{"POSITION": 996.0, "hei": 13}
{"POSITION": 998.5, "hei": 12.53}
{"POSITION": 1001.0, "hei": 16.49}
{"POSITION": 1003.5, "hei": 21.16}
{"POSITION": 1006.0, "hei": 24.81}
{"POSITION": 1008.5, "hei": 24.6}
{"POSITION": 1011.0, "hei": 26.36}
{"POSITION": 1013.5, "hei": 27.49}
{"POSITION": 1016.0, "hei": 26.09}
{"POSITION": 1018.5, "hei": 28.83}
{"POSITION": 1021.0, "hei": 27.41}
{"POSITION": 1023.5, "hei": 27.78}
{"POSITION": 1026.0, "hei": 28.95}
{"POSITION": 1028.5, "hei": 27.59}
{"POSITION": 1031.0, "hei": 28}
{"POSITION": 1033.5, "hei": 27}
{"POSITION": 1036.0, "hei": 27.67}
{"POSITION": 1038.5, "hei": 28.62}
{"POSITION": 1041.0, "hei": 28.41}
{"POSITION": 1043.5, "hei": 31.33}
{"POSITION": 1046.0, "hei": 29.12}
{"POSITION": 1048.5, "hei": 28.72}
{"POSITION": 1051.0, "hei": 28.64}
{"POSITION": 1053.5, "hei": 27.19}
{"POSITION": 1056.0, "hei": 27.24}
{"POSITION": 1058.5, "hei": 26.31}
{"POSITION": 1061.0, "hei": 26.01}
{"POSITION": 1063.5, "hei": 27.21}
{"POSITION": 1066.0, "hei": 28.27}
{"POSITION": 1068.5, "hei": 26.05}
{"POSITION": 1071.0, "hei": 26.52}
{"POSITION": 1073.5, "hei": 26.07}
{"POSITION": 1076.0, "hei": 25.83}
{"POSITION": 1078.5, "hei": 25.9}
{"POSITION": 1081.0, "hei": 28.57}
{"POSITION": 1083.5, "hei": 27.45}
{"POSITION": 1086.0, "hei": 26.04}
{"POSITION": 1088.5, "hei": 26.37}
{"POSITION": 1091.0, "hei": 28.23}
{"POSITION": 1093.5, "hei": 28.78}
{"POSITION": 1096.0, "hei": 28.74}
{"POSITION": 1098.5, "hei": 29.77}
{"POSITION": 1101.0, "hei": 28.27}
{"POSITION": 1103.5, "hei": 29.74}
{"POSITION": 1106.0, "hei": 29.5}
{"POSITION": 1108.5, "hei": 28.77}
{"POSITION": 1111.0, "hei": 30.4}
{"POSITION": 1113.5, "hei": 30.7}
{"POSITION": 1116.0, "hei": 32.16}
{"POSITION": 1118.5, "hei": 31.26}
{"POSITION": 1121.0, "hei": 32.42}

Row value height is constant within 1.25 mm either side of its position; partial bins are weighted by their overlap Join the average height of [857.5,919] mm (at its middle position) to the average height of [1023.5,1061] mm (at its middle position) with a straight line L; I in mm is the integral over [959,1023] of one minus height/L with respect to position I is 6.1 mm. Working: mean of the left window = 23.6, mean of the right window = 28.1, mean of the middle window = 24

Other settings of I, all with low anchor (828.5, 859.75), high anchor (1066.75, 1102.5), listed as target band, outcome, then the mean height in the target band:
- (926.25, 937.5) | -3.3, 24.8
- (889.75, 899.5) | -4.1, 24.4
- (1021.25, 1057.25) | -4.9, 28.3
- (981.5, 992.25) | -0.6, 23.3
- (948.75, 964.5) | -3.5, 25.1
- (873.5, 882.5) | -3.1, 21.9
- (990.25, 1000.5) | 3.3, 15.3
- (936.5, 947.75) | -2.9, 24.9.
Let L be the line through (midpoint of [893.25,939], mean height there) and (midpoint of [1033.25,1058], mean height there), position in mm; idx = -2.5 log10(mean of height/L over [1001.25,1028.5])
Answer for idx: 0.075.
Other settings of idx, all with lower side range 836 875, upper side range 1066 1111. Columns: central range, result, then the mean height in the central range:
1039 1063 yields -0.09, 28.1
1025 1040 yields -0.13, 28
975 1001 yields 0.07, 20.9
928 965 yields -0.23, 24.9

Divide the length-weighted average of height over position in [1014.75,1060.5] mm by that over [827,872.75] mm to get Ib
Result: 1.7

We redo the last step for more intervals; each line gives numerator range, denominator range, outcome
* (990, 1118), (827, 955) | 1.21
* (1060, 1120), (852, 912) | 1.29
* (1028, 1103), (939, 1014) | 1.17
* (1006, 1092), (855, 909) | 1.24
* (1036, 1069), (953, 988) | 1.08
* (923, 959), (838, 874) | 1.62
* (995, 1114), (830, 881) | 1.61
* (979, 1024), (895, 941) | 0.87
